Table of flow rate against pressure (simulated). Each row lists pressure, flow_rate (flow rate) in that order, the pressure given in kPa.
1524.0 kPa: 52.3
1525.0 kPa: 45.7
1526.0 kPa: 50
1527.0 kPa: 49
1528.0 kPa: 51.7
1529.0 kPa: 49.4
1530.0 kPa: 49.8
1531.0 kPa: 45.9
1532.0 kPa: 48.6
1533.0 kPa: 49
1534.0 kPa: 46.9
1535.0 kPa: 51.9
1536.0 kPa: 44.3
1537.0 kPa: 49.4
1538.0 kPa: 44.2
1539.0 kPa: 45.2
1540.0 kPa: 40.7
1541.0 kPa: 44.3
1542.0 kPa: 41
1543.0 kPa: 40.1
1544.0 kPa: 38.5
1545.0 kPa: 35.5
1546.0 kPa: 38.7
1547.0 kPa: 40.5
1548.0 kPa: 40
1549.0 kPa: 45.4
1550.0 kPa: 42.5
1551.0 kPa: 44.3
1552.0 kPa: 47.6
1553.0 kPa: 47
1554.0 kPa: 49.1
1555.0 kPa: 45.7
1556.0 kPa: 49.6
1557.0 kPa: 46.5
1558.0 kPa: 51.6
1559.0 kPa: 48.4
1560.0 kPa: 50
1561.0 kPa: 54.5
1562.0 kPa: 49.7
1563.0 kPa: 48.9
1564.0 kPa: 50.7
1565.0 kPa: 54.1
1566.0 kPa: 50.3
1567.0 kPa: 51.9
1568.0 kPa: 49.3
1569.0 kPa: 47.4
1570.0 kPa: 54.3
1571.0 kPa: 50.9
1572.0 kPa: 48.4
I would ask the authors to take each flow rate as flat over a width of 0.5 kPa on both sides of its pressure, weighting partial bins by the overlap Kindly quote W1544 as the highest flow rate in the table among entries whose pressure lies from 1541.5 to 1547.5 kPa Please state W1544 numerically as 41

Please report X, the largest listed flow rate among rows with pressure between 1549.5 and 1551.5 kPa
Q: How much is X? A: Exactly 44.3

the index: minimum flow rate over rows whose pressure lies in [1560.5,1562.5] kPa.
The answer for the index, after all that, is 49.7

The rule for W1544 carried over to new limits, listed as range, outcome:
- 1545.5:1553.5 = 47.6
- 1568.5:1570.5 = 54.3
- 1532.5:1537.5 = 51.9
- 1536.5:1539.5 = 49.4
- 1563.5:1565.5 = 54.1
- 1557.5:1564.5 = 54.5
